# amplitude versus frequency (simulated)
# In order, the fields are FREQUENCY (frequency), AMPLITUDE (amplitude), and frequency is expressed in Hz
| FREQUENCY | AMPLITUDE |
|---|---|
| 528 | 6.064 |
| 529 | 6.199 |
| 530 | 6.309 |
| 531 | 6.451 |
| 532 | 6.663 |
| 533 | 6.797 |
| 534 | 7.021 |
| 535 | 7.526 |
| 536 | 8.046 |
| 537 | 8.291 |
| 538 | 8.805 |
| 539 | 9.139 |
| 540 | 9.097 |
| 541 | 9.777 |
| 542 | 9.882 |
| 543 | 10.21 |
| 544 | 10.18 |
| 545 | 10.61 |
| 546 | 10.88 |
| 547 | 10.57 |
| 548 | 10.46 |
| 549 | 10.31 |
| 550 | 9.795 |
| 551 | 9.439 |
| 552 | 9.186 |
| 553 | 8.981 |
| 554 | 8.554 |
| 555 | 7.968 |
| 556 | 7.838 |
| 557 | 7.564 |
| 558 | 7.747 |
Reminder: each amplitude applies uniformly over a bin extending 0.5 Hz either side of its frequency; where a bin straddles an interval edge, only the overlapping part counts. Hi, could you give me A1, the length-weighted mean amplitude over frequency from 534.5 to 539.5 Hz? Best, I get 8.36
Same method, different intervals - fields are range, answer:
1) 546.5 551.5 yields 10.1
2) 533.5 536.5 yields 7.53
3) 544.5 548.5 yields 10.6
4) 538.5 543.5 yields 9.62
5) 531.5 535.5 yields 7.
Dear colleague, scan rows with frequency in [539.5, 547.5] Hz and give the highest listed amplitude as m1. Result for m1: 10.88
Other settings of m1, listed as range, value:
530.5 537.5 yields 8.291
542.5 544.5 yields 10.21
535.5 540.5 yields 9.139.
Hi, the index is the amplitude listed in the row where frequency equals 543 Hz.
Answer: 10.21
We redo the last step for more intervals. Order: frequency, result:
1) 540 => 9.097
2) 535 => 7.526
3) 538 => 8.805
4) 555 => 7.968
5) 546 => 10.88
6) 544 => 10.18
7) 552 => 9.186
